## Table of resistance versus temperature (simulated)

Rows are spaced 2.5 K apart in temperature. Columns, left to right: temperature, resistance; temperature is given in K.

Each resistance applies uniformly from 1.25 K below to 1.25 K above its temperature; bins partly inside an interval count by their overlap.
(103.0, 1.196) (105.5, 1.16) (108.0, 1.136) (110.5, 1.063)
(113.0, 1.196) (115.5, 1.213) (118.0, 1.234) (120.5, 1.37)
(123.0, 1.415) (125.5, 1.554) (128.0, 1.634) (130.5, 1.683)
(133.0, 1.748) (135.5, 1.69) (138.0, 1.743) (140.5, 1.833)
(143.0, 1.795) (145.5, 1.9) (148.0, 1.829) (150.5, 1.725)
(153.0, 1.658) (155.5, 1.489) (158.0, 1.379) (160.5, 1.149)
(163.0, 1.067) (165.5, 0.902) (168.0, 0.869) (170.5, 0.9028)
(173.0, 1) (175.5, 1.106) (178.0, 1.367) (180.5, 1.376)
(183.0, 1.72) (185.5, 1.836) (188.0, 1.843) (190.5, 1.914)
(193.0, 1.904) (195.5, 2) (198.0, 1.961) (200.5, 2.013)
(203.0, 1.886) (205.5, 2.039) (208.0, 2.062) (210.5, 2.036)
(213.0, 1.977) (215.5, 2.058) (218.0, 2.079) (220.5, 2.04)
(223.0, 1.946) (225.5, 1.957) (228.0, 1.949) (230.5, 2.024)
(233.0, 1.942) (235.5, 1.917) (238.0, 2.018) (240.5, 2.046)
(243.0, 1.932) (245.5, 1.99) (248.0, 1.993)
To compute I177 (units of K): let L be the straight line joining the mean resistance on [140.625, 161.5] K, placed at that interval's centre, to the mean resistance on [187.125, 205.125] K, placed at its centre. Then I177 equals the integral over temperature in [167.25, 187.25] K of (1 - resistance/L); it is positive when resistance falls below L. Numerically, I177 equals 5.8 K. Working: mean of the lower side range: 1.63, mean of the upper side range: 1.94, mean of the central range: 1.3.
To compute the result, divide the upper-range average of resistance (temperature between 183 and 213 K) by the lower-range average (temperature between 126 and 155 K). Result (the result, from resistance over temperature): 1.1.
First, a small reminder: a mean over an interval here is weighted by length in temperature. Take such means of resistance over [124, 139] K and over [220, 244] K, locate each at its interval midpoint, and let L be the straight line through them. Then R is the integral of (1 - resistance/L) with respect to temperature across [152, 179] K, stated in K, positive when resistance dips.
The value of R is 9.2 K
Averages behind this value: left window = 1.67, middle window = 1.17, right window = 1.98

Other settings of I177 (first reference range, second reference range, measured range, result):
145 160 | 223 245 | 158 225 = 5.67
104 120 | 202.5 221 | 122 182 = 1.22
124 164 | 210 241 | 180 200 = -0.10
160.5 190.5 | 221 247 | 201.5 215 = -2.65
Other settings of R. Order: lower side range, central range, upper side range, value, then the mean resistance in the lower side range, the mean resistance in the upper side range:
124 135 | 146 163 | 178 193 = 1.6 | 1.65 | 1.72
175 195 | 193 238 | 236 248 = -3.8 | 1.67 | 1.99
